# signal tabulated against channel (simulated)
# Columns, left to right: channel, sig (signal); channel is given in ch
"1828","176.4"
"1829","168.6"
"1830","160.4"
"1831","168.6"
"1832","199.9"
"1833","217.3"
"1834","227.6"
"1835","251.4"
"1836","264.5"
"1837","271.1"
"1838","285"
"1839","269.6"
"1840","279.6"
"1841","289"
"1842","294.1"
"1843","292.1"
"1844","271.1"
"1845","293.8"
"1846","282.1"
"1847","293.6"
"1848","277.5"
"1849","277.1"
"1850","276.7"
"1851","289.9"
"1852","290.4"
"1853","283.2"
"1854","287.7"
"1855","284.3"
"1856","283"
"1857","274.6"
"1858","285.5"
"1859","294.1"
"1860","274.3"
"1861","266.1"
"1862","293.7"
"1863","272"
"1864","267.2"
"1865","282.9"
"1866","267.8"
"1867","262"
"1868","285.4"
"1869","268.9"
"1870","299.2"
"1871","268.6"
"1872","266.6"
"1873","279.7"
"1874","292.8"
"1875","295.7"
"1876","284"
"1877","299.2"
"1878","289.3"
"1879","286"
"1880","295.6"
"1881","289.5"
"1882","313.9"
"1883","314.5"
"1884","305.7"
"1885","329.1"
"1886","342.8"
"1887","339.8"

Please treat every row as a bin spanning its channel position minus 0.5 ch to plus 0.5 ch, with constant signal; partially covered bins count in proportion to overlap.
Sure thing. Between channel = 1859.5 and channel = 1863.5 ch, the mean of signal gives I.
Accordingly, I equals 277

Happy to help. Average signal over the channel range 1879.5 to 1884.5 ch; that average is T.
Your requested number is 304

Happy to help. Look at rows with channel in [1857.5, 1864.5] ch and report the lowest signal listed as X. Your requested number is 266.1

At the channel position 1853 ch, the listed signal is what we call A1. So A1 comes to 283.2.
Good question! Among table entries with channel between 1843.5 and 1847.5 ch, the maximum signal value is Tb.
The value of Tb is 293.8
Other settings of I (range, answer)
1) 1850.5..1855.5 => 287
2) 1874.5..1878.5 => 292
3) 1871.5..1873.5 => 273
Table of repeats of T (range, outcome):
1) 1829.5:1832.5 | 176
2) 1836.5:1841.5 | 279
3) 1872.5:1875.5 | 289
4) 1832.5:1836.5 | 240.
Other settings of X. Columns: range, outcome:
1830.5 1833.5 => 168.6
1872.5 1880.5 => 279.7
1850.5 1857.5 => 274.6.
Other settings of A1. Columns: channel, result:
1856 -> 283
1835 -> 251.4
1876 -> 284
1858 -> 285.5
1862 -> 293.7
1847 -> 293.6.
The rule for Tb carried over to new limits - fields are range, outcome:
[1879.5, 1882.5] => 313.9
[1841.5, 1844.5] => 294.1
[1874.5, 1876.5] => 295.7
